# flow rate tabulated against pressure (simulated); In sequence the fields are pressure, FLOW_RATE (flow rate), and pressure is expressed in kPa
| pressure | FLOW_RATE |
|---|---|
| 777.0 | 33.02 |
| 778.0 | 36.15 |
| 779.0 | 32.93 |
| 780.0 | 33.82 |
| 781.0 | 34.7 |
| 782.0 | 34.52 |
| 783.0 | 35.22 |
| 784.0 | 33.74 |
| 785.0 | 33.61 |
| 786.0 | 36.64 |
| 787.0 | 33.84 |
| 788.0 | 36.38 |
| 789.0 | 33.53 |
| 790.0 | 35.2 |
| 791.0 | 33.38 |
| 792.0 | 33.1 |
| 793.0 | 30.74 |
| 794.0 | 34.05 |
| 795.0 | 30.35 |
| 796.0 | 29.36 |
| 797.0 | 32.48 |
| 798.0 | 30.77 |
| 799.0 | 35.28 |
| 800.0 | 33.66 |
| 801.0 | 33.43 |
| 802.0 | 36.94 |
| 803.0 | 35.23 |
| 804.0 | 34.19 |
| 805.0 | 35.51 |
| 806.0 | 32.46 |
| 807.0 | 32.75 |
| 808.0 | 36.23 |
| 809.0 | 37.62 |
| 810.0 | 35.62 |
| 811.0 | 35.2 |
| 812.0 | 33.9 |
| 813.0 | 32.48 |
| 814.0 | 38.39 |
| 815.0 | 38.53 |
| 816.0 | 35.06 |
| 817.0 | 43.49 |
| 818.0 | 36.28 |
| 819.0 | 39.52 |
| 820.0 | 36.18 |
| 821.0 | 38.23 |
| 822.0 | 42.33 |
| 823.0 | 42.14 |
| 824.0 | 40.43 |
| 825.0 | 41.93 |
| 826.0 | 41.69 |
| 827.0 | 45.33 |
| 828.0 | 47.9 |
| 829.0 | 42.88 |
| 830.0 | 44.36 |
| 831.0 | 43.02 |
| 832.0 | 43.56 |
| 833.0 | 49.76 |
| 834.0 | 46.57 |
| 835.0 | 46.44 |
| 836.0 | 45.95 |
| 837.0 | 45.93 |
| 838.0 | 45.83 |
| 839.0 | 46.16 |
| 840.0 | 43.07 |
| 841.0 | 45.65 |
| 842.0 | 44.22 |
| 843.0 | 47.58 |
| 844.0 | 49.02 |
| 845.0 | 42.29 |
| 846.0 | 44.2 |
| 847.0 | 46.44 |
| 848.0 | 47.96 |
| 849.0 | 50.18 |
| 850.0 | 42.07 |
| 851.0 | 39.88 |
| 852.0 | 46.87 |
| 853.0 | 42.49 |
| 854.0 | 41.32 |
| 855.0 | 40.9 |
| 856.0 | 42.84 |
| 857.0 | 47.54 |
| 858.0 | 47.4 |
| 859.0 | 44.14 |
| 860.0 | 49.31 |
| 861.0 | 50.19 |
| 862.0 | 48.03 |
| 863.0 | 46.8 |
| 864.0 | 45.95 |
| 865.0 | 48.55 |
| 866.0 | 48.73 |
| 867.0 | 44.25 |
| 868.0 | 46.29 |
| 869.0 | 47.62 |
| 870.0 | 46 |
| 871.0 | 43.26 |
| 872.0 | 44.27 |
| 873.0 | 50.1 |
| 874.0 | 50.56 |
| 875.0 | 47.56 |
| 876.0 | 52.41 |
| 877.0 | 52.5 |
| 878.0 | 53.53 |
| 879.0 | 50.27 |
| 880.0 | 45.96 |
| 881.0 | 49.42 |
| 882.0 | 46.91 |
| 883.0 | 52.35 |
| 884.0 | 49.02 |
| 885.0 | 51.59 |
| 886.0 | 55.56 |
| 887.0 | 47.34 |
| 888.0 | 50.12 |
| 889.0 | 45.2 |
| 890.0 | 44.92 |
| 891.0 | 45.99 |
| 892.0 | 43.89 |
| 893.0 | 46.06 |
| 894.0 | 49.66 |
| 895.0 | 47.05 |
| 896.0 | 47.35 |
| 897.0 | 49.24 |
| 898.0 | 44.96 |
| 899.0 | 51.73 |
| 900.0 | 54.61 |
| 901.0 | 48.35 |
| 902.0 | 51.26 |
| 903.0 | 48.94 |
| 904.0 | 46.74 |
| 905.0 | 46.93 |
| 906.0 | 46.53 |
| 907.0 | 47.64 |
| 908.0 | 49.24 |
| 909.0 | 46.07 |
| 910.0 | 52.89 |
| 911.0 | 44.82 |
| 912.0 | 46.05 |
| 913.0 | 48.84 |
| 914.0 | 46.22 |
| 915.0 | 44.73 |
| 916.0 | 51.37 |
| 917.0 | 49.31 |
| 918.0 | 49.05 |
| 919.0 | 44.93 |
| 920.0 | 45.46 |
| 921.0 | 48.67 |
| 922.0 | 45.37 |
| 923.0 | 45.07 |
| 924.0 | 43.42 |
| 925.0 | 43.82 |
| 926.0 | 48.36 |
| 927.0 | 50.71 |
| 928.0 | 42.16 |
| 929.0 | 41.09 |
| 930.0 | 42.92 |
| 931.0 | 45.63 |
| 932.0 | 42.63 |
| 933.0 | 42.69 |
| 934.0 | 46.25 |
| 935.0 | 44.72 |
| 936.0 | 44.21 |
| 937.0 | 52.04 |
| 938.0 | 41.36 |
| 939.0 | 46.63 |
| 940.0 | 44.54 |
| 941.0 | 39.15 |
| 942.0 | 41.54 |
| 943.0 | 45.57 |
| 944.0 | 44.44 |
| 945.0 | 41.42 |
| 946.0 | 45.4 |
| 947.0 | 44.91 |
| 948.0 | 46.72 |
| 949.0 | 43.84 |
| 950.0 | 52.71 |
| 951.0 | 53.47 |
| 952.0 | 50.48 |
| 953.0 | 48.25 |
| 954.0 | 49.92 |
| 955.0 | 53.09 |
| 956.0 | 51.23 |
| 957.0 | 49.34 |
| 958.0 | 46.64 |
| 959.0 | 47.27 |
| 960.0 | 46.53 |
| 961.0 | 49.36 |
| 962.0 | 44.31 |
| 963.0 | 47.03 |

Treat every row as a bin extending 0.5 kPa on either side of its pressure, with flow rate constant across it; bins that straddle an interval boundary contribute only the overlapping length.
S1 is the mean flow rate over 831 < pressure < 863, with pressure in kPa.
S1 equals 45.6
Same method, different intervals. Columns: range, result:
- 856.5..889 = 48.5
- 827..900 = 46.9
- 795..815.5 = 34.4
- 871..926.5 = 48.1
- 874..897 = 48.9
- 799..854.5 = 41.2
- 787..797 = 32.9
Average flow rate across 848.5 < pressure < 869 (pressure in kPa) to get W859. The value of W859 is 45.7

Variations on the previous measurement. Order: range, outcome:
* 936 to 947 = 44.2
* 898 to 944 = 46.4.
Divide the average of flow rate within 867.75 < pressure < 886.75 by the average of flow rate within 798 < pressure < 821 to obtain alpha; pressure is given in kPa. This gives 1.38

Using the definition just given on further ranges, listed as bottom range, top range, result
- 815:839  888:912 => 1.12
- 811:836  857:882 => 1.16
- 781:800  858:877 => 1.42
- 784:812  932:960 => 1.37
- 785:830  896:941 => 1.28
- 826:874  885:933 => 1.03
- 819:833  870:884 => 1.15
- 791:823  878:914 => 1.37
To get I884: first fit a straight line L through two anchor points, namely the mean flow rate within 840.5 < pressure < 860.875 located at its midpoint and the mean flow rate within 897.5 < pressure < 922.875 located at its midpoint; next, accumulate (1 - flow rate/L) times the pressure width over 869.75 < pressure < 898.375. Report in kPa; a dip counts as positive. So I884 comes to -1.02 kPa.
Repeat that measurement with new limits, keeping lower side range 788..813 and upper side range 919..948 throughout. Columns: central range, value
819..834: -2.9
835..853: -3.9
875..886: -2.8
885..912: -4.1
